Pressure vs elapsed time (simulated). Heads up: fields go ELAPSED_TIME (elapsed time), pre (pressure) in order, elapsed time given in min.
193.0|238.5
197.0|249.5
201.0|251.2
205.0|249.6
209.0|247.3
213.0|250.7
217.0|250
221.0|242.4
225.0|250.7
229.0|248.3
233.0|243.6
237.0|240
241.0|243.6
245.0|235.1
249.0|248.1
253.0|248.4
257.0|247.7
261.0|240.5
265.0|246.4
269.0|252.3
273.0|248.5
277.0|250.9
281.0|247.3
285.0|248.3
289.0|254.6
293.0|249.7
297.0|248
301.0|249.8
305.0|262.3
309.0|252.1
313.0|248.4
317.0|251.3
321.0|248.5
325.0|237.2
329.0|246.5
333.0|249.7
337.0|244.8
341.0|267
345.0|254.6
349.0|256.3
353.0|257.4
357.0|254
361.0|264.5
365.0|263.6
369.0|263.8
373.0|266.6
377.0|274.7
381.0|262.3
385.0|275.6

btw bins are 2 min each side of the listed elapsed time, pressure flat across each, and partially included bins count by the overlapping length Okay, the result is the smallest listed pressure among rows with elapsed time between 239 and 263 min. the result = 235.1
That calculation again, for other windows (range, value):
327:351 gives 244.8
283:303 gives 248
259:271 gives 240.5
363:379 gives 263.6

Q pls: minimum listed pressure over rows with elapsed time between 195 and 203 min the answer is 249.5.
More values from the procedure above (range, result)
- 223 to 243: 240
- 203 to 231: 242.4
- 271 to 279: 248.5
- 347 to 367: 254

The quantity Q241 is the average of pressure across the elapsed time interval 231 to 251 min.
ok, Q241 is 242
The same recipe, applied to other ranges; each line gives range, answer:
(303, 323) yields 253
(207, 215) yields 249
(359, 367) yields 264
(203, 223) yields 248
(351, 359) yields 256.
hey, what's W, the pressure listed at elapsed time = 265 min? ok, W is 246.4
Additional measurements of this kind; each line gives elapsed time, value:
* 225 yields 250.7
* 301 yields 249.8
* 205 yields 249.6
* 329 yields 246.5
